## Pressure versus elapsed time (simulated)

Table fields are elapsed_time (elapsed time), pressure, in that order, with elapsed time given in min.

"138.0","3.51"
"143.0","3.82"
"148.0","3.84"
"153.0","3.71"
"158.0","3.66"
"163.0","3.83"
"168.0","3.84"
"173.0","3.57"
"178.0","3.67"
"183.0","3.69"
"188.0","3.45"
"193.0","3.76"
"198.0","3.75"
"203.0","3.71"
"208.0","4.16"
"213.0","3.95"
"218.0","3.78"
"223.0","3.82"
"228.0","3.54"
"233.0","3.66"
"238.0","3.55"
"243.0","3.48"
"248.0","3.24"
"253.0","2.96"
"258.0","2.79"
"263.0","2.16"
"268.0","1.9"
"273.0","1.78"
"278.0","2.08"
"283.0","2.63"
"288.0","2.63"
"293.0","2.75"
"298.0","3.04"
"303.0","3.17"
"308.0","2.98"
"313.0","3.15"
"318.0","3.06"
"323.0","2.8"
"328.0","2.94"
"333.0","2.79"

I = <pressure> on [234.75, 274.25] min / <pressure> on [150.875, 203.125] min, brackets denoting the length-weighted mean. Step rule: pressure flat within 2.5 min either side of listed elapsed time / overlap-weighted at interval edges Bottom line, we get 0.75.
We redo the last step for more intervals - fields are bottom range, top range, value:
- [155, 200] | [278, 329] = 0.78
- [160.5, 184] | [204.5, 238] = 1.02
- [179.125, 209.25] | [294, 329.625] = 0.81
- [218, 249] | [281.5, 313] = 0.81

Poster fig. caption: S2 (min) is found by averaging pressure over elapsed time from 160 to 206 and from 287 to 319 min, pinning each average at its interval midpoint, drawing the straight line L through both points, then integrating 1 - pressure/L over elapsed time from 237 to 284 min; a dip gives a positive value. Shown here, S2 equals 9.0 min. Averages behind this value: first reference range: 3.7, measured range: 2.63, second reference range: 2.98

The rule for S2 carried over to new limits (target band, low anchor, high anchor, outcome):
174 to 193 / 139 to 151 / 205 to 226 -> 1.15 min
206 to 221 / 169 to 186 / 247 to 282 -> -3.92 min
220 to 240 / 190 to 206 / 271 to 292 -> -2.81 min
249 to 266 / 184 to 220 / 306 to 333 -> 3.69 min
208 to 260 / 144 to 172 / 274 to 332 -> -3.87 min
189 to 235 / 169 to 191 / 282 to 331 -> -4.59 min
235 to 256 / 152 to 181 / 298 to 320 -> 0.39 min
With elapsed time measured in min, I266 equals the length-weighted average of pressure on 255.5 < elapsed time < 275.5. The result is 2.16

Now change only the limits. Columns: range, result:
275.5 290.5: 2.45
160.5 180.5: 3.73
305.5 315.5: 3.06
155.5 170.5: 3.78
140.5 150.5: 3.83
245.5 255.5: 3.1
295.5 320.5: 3.08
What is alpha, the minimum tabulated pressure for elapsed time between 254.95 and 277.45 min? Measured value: 1.78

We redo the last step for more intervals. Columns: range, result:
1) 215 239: 3.54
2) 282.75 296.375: 2.63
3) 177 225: 3.45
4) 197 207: 3.71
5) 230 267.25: 2.16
